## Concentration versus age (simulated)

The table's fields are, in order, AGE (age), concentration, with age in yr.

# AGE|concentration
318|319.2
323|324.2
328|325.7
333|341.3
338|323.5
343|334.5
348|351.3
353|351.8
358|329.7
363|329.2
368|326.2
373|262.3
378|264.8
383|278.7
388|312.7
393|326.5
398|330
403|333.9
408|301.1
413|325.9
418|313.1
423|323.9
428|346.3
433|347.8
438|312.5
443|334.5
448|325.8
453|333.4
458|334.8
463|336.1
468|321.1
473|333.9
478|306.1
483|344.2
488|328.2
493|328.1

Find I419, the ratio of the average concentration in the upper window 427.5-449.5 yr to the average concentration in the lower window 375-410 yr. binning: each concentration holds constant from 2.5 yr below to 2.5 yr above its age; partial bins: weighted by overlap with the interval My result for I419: 1.09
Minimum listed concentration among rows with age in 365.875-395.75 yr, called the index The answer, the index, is 262.3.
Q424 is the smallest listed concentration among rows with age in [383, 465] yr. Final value 278.7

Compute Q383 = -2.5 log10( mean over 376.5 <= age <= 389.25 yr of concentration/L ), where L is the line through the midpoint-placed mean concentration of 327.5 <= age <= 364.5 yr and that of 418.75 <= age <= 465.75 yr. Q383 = 0.18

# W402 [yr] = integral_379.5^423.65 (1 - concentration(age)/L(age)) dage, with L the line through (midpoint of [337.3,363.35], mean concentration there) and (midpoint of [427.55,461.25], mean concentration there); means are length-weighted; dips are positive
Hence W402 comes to 2.7 yr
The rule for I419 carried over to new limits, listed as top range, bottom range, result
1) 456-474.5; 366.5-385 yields 1.18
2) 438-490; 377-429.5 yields 1.04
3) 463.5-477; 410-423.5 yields 1.02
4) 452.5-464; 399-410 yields 1.05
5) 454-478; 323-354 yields 0.98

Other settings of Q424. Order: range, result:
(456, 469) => 321.1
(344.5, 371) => 326.2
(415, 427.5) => 313.1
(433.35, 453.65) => 312.5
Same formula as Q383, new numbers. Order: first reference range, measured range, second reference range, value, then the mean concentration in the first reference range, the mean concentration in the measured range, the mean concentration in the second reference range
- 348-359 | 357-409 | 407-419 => 0.073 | 345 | 308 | 315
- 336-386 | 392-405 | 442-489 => -0.034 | 315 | 330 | 330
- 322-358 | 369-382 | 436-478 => 0.220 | 336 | 273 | 328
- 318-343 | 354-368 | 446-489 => -0.009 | 328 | 331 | 329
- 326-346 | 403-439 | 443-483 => 0.014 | 332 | 326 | 329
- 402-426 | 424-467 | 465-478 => -0.038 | 319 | 333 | 324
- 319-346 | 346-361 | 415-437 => -0.044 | 330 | 344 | 331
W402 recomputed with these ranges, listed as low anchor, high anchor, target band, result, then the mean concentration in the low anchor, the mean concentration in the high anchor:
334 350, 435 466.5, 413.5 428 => 0.31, 336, 330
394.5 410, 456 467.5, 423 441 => -0.34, 323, 333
